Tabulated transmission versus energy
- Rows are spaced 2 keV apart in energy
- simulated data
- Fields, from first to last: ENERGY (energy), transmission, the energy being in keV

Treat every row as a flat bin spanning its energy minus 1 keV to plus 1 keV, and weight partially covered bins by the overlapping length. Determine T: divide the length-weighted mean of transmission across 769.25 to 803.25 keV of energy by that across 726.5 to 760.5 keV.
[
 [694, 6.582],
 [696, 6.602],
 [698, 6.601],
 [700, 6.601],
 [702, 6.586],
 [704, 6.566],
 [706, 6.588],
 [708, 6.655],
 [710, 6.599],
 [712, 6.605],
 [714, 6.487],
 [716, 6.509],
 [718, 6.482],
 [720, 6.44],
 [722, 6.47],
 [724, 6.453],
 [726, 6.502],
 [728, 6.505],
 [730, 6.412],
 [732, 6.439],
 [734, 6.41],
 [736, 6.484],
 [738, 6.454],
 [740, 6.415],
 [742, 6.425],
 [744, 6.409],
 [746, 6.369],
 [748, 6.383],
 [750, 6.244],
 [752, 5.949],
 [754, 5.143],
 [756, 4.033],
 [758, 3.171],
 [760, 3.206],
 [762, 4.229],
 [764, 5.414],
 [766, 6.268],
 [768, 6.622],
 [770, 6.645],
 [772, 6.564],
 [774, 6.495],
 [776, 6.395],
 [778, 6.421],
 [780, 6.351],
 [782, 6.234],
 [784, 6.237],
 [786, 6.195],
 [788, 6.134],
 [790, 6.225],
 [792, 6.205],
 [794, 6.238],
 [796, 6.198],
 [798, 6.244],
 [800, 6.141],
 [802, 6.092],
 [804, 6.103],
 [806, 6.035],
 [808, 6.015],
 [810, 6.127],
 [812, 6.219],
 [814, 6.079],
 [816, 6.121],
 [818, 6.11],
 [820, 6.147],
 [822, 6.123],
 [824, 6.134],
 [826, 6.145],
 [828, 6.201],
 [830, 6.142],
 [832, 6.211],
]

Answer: 1.1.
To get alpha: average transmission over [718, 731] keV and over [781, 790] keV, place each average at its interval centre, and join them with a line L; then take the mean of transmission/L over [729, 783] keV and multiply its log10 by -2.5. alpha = 0.07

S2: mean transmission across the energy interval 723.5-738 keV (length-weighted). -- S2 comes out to 6.46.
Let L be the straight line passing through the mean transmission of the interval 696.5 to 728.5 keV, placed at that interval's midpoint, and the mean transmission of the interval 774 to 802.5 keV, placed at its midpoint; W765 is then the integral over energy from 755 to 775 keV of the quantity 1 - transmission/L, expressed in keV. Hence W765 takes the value 3.4 keV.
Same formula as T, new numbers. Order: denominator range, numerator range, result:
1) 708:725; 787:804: 0.95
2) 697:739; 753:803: 0.89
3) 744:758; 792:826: 1.10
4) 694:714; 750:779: 0.83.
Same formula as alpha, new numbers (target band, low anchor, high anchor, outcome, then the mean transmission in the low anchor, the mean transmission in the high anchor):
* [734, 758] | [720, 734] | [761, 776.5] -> 0.06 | 6.46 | 6.07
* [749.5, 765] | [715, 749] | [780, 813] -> 0.34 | 6.44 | 6.17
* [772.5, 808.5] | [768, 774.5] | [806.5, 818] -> 0.02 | 6.58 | 6.11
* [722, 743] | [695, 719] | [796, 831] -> 0.00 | 6.57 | 6.13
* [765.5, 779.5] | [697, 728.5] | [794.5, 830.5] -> -0.03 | 6.54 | 6.13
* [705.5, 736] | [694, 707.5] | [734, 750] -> 0.00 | 6.59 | 6.41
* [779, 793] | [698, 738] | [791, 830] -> 0.00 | 6.52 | 6.14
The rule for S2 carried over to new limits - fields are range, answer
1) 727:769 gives 5.76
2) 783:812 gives 6.16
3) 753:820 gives 5.88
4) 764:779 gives 6.42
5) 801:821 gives 6.1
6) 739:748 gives 6.4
